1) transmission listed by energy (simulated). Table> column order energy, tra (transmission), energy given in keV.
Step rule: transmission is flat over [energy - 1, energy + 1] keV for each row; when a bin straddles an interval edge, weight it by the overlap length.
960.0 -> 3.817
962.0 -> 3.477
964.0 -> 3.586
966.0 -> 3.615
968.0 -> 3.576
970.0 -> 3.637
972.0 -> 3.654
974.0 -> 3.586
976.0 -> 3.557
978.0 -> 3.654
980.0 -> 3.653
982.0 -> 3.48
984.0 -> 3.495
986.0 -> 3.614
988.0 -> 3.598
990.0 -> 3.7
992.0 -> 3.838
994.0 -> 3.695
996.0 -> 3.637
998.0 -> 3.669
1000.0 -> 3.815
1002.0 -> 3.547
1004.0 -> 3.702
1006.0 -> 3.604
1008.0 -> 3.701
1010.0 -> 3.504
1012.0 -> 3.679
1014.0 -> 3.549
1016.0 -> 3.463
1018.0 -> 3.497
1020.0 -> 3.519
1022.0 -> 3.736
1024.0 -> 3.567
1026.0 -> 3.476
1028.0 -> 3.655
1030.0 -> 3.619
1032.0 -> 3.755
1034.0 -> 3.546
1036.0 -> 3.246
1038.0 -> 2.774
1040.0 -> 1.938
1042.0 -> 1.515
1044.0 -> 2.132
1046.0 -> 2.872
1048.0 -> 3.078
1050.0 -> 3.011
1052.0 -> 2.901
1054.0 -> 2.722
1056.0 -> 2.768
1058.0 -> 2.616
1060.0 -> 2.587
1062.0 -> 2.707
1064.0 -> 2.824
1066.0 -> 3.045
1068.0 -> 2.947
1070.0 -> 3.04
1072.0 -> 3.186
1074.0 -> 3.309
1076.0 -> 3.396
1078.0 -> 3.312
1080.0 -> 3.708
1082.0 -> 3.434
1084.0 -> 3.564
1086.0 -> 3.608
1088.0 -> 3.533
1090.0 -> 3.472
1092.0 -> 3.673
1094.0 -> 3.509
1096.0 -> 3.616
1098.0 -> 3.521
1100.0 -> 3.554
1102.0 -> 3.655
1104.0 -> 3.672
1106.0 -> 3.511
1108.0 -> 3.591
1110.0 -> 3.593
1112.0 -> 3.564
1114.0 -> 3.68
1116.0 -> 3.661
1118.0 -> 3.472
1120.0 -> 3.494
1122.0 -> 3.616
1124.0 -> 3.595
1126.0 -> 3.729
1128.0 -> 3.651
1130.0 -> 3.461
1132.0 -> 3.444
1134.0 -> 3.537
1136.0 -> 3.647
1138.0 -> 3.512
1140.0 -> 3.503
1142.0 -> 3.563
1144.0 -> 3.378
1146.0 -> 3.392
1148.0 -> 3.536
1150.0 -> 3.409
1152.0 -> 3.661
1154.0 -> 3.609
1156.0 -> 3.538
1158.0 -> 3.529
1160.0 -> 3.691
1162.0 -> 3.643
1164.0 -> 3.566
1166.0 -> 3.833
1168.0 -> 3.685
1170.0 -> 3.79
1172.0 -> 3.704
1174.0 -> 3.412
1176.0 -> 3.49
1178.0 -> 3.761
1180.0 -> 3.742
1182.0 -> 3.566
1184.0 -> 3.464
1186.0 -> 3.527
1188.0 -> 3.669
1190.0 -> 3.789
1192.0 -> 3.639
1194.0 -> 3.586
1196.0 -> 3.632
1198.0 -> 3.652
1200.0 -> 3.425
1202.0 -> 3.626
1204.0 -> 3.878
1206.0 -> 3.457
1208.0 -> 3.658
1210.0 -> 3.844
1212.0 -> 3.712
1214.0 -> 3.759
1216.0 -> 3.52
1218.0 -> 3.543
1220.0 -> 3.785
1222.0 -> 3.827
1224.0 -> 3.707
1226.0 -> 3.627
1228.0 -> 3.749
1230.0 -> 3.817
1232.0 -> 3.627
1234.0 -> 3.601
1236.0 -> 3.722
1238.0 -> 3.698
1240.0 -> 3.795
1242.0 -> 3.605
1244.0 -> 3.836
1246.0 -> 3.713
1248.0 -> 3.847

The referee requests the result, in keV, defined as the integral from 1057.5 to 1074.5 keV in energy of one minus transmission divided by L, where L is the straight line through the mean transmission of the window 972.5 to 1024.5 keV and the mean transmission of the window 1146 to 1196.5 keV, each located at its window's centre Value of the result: 3.3 keV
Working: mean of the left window 3.62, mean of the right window 3.61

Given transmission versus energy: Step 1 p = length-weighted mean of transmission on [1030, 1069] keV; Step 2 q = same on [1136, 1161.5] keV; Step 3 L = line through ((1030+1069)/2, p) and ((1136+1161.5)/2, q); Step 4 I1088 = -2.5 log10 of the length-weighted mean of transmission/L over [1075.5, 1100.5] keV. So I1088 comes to -0.15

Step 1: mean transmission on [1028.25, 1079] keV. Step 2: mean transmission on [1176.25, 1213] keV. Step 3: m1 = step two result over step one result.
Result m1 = 1.2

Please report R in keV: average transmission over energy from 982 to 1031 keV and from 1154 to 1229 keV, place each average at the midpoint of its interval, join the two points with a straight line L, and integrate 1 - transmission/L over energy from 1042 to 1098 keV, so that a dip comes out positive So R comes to 8.0 keV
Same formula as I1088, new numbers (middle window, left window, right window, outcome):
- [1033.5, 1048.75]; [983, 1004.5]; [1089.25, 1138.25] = 0.36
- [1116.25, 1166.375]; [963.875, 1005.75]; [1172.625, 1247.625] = 0.03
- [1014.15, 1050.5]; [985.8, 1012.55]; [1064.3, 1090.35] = 0.13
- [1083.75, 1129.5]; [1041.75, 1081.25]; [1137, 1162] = -0.11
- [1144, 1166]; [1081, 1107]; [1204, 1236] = 0.02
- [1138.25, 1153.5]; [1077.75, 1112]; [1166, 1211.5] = 0.03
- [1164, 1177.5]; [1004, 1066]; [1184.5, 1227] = -0.03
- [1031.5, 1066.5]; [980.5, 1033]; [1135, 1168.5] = 0.29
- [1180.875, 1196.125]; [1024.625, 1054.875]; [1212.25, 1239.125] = -0.02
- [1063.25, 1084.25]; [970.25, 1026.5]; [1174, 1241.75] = 0.12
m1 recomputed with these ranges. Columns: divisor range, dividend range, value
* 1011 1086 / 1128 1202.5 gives 1.14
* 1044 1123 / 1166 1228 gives 1.11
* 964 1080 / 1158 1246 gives 1.11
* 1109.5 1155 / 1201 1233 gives 1.04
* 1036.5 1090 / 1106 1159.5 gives 1.20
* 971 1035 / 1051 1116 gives 0.92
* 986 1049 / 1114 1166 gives 1.05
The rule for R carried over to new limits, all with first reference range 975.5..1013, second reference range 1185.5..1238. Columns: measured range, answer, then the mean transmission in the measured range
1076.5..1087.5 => 0.40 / 3.52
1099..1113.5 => 0.24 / 3.59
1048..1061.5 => 3.18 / 2.79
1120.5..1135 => 0.34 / 3.57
